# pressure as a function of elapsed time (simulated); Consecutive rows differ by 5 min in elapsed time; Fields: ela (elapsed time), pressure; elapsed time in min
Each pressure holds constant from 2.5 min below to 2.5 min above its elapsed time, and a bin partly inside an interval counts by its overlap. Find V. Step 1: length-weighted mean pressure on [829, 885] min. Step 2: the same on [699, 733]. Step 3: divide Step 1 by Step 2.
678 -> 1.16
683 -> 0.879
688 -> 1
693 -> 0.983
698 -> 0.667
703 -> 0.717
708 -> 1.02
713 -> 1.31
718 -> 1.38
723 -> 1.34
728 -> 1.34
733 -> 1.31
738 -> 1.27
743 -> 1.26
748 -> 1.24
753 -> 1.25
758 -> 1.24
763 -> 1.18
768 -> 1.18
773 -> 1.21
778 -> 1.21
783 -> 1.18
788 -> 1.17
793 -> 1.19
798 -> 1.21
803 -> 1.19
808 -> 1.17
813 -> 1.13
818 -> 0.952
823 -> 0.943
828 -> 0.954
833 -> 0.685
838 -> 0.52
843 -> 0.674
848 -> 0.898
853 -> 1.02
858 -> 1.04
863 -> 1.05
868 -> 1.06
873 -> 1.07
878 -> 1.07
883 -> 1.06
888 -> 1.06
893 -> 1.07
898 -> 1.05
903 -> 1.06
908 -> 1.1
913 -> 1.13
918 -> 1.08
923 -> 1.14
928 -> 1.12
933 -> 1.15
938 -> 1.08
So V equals 0.8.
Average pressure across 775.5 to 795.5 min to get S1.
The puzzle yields 1.19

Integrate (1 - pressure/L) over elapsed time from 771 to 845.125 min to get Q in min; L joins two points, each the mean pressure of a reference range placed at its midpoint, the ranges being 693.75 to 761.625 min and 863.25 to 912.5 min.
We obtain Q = 6.4 min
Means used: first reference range 1.18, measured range 1.03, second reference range 1.07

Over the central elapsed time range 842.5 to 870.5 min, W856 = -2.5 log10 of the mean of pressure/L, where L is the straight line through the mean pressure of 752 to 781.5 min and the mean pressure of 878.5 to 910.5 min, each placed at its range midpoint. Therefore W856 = 0.137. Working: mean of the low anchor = 1.21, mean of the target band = 0.977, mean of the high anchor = 1.07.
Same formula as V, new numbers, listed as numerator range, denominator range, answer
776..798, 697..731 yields 1.05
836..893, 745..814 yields 0.81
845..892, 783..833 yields 0.95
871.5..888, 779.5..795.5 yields 0.90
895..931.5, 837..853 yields 1.44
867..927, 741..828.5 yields 0.93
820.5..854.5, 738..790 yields 0.66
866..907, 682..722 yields 1.05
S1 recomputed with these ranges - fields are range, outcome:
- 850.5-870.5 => 1.04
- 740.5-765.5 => 1.23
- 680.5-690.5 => 0.94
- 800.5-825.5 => 1.08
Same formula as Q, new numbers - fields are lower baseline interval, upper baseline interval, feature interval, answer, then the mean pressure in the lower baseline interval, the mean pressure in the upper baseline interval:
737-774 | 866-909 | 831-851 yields 7.5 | 1.23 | 1.07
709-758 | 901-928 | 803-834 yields 5.1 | 1.29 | 1.1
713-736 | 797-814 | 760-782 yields 0.9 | 1.34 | 1.18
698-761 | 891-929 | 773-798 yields -0.5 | 1.2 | 1.09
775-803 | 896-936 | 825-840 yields 5.5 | 1.19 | 1.1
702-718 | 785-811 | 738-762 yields -2.3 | 1.1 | 1.18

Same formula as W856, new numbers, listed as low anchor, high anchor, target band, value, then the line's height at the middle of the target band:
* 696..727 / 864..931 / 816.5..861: 0.260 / 1.09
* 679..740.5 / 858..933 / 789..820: -0.052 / 1.09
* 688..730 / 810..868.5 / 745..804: -0.207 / 0.996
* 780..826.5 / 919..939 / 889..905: 0.062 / 1.12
